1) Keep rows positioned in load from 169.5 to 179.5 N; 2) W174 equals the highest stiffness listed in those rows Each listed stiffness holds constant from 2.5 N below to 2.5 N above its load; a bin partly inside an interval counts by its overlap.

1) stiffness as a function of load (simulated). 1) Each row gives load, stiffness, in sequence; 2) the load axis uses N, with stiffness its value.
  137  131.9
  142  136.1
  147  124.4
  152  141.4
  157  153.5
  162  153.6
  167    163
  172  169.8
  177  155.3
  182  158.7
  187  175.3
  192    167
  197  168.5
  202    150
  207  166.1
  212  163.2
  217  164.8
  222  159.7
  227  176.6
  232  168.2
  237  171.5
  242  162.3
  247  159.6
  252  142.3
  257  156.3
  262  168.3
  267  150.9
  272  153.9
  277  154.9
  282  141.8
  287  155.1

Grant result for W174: 169.8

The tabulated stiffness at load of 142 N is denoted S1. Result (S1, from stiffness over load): 136.1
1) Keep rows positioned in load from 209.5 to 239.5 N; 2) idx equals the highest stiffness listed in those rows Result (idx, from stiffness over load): 176.6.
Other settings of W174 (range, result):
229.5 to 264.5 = 171.5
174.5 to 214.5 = 175.3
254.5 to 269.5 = 168.3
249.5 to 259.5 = 156.3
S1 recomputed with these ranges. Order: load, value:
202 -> 150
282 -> 141.8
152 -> 141.4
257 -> 156.3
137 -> 131.9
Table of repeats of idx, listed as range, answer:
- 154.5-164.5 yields 153.6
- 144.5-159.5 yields 153.5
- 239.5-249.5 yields 162.3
